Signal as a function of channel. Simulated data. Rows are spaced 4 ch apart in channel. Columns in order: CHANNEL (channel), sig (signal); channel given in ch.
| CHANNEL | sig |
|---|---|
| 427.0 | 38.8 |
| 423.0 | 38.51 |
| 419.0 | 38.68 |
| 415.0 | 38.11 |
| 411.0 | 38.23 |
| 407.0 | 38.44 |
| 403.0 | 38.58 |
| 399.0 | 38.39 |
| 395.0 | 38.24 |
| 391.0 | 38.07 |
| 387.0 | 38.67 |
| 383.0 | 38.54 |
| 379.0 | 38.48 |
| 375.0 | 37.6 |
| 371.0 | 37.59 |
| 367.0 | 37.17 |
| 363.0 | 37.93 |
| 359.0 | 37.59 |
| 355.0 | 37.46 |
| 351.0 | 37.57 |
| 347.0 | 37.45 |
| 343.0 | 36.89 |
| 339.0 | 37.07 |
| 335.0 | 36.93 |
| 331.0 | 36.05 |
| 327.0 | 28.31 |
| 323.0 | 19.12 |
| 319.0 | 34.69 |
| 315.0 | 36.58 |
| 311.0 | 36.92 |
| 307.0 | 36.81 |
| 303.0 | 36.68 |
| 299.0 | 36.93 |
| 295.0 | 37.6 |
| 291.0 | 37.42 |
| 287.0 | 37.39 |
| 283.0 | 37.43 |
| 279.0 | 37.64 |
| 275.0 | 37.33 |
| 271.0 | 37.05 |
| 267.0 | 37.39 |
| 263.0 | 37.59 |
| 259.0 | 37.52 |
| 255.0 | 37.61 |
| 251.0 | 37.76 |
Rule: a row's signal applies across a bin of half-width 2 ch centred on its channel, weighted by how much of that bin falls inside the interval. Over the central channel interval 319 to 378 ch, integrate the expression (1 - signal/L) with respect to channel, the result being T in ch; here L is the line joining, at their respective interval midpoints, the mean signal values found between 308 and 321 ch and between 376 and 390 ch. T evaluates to 3.1 ch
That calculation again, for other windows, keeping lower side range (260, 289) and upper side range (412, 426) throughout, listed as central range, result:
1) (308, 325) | 2.5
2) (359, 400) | 0.1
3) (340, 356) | 0.3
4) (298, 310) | 0.3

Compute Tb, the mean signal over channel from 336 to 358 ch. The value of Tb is 37.3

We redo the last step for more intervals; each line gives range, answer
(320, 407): 36.4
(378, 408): 38.4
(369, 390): 38.2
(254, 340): 35.8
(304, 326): 32.8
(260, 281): 37.4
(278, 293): 37.5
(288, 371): 35.7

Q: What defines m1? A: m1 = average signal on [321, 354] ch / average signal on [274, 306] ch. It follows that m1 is 0.9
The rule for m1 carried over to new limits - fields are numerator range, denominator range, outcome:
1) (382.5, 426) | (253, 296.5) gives 1.03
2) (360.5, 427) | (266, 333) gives 1.08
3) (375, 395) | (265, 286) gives 1.03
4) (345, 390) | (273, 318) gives 1.02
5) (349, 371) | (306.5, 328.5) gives 1.18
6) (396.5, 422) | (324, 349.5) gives 1.10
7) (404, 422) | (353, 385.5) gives 1.02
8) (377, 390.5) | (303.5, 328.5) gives 1.19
